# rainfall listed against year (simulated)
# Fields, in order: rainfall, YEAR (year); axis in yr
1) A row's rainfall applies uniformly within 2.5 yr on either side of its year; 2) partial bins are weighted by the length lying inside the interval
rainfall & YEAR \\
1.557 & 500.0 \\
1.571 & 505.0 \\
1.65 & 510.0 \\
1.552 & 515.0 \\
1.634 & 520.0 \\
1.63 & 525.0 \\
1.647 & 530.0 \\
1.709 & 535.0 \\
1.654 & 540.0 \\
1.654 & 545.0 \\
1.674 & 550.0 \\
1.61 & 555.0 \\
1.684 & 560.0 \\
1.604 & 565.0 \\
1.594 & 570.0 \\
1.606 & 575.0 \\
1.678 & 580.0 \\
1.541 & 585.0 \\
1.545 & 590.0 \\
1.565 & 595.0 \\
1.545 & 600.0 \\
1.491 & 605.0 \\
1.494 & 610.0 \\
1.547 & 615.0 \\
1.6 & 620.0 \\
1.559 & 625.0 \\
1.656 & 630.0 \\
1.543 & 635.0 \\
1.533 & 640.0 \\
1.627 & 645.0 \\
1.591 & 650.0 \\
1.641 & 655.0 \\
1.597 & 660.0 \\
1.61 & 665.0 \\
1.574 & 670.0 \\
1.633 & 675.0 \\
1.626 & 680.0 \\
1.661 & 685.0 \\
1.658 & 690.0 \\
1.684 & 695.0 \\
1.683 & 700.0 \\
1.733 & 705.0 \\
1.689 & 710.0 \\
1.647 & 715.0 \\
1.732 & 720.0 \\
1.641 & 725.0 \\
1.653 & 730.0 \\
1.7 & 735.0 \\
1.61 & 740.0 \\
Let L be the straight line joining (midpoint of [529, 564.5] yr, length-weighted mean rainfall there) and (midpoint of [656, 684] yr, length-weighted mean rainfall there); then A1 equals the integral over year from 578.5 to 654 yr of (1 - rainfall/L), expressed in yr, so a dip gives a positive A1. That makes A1 3.01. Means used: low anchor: 1.66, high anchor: 1.61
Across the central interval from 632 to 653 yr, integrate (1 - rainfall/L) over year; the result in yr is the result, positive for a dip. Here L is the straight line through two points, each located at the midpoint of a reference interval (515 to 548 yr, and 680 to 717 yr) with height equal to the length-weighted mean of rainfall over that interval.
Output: 1.13 yr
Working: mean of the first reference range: 1.65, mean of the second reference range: 1.68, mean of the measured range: 1.58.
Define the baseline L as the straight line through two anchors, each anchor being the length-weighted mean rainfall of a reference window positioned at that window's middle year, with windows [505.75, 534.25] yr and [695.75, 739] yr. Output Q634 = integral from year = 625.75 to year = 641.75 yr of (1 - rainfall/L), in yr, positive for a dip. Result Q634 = 0.78 yr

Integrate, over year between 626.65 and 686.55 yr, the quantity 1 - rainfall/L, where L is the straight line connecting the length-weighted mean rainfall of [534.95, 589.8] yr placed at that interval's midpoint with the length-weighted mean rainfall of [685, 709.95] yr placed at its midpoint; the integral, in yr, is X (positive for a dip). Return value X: 2.3 yr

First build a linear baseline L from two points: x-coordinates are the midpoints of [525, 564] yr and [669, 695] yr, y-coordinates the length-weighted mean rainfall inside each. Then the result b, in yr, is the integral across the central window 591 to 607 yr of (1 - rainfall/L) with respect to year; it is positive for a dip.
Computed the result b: 1.11 yr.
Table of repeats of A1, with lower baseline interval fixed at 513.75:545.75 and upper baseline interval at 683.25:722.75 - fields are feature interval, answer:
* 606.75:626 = 1.4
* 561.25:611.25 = 2.6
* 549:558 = 0.1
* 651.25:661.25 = 0.3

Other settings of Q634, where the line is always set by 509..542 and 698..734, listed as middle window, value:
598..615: 1.47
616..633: 0.65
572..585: 0.24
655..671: 0.65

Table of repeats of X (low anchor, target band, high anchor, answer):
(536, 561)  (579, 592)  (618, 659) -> 0.4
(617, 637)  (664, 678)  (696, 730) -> 0.3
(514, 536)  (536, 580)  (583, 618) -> -1.4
